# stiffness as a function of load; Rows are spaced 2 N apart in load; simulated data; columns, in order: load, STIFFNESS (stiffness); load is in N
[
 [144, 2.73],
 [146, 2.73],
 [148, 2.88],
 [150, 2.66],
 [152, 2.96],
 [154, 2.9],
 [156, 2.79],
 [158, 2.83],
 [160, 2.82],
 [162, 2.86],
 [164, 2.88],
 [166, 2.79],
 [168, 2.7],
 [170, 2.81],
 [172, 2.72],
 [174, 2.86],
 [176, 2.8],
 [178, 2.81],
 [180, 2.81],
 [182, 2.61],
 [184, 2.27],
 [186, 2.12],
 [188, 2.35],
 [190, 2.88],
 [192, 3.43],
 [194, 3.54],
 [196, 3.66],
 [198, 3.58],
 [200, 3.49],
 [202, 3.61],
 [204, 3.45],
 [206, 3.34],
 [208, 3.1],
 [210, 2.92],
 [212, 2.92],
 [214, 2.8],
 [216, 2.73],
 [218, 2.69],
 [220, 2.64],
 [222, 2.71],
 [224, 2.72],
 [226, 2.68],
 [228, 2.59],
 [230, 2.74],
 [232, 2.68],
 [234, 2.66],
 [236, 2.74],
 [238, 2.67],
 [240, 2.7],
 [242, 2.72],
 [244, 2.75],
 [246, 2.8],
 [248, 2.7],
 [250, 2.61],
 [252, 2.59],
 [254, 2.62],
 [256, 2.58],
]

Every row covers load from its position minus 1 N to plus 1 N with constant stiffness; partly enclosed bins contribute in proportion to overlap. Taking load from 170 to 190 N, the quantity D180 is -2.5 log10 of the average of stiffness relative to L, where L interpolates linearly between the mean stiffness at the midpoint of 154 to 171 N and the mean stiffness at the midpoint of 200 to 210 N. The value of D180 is 0.16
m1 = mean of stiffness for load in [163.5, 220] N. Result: 2.95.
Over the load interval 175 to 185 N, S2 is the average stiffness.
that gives 2.66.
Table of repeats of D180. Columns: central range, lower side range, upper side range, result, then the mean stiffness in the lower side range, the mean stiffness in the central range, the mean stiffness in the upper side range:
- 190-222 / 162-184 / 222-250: -0.16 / 2.76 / 3.17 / 2.7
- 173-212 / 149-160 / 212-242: -0.10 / 2.83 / 3.03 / 2.7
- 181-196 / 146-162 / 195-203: 0.22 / 2.83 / 2.8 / 3.58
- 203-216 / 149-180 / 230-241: -0.12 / 2.81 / 3.06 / 2.69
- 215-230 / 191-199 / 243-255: 0.16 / 3.55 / 2.68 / 2.68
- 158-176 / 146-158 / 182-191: -0.06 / 2.83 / 2.81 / 2.43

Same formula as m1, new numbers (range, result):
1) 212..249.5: 2.71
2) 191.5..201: 3.55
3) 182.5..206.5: 3.13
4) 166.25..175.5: 2.78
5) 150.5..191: 2.73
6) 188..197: 3.26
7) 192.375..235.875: 3.01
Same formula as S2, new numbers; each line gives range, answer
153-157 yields 2.84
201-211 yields 3.28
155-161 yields 2.81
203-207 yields 3.4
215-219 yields 2.71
